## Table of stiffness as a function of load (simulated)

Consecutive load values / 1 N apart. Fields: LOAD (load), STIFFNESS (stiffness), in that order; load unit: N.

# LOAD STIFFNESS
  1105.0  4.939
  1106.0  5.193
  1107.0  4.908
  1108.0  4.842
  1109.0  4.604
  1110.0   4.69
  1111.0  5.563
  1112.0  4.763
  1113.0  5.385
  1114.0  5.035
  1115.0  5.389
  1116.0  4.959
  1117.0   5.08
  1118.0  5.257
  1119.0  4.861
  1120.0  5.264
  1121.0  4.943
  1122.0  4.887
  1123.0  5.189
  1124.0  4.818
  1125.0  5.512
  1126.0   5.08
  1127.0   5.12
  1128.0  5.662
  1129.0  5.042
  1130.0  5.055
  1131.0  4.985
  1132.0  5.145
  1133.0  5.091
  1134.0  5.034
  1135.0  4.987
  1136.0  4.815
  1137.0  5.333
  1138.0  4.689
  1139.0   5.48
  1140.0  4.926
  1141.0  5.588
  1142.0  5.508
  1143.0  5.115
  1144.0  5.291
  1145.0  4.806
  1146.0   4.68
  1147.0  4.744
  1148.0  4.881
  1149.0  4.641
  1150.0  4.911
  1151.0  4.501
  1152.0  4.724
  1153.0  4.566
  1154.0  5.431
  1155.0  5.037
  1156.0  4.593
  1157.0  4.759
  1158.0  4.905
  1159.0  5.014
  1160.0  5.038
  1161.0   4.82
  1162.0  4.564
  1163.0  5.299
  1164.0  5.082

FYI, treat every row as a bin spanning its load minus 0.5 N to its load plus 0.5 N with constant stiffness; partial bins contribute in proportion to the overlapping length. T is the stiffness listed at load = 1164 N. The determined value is 5.082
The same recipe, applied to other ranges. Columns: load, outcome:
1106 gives 5.193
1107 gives 4.908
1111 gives 5.563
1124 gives 4.818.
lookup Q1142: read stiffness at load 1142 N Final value 5.508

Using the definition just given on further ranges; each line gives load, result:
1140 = 4.926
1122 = 4.887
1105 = 4.939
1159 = 5.014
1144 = 5.291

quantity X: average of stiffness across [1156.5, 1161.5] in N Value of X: 4.91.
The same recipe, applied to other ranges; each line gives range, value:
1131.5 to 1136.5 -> 5.01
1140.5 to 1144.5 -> 5.38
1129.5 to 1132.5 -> 5.06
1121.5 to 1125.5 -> 5.1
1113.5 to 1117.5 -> 5.12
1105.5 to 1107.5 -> 5.05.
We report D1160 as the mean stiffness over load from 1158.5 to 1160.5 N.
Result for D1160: 5.03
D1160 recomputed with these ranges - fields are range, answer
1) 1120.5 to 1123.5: 5.01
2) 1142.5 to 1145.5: 5.07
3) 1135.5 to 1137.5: 5.07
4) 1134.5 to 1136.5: 4.9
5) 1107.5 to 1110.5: 4.71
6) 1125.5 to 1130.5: 5.19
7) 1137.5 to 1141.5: 5.17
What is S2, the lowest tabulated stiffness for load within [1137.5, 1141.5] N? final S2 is 4.689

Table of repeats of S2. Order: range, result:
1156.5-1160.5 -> 4.759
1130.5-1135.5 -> 4.985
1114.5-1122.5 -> 4.861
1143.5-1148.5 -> 4.68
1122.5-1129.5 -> 4.818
